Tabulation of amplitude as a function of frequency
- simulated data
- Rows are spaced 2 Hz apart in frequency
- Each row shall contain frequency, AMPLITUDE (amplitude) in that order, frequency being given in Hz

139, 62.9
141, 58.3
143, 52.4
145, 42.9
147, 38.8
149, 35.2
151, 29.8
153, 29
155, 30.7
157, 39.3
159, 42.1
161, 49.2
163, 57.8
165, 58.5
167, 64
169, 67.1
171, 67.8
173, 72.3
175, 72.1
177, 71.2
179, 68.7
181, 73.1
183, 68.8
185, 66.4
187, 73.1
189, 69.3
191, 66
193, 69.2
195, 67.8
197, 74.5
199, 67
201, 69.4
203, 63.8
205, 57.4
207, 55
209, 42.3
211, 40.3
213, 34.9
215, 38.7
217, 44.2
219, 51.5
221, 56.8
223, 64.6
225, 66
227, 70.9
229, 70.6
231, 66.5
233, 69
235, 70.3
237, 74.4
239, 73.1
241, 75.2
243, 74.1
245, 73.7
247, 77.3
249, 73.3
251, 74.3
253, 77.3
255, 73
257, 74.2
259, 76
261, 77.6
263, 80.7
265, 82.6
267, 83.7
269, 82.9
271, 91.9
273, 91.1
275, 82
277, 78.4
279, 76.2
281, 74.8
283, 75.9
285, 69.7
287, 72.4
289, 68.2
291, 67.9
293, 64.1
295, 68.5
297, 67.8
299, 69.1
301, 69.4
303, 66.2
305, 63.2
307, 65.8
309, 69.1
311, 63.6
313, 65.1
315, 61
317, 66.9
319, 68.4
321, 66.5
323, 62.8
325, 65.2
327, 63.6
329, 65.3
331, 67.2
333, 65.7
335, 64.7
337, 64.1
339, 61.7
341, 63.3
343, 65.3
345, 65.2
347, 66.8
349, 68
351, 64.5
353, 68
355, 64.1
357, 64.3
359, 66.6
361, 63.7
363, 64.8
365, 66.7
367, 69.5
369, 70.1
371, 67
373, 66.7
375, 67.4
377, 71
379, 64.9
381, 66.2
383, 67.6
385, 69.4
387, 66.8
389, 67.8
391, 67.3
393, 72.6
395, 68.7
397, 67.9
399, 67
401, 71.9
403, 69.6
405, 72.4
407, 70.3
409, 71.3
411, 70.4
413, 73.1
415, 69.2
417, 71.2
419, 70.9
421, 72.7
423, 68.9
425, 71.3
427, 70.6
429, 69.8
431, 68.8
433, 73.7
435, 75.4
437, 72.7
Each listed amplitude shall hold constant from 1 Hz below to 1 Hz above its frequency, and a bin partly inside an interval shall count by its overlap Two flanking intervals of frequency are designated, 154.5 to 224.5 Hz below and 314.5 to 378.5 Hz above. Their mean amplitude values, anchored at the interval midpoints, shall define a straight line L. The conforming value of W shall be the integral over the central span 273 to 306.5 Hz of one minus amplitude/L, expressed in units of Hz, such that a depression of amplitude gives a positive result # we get -4.1 Hz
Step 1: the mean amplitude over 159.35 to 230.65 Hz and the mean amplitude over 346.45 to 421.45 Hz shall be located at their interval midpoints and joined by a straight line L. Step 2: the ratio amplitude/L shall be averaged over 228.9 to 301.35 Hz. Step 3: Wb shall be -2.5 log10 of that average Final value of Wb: -0.166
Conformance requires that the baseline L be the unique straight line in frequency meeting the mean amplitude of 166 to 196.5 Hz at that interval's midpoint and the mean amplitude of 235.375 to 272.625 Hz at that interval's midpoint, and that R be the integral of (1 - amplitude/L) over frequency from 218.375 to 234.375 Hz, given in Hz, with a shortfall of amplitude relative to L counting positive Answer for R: 2.05 Hz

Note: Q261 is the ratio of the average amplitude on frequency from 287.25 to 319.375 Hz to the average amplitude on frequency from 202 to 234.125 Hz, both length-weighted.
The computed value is 1.19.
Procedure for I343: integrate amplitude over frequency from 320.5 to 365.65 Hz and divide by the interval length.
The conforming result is 65.1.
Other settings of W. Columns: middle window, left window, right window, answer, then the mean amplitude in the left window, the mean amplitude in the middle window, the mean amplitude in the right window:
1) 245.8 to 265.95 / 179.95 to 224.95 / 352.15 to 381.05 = -4.7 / 59.9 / 76.6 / 66.7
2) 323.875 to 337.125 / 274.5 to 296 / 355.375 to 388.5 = 0.8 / 72.3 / 65.2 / 67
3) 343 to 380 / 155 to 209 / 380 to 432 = 1.0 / 63.2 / 66.6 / 69.8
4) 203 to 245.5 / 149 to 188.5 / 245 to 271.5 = 6.3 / 57.5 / 60.4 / 78.4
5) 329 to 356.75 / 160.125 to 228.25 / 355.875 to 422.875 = 0.7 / 61.8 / 65.3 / 68.7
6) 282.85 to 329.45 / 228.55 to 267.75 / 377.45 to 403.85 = 3.5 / 74.8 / 66.8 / 68.3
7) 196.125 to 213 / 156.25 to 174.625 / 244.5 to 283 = 2.3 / 58.3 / 57.2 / 79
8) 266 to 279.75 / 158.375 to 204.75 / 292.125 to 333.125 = -3.7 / 66.1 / 83.9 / 65.9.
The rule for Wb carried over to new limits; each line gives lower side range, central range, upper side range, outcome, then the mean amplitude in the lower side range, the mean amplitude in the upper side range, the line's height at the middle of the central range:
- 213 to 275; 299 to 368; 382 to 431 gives 0.08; 71.4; 69.9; 70.6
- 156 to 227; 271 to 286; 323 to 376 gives -0.24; 60.4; 65.7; 63.3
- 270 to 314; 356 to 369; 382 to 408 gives 0.06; 71.8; 69.2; 70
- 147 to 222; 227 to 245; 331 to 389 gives -0.20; 56.6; 66.3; 59.5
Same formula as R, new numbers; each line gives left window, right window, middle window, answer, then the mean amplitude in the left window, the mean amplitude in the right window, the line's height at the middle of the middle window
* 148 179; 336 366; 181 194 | -3.5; 52.9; 65.1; 54.5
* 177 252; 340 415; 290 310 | -0.2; 64.7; 67.8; 66.3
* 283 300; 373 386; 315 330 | 0.7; 68.9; 67.7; 68.5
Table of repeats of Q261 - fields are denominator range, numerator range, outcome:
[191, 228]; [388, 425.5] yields 1.22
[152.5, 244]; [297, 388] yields 1.08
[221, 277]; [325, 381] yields 0.87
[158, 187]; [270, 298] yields 1.16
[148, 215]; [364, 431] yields 1.20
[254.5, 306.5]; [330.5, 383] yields 0.88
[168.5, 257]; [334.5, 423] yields 1.03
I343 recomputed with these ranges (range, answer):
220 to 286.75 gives 75.1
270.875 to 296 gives 74.9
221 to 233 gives 66.9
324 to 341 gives 64.6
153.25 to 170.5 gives 50.6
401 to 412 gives 70.9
